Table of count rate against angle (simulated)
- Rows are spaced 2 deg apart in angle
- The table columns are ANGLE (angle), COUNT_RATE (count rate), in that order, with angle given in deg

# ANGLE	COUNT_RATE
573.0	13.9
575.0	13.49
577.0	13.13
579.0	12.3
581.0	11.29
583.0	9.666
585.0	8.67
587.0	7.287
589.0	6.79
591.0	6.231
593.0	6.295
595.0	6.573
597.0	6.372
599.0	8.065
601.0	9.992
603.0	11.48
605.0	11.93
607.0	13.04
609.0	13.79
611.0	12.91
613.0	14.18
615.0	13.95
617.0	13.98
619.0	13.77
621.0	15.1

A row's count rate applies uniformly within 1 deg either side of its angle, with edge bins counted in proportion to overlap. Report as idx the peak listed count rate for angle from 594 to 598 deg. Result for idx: 6.573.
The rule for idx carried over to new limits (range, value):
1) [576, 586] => 13.13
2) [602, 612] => 13.79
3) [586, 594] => 7.287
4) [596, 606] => 11.93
